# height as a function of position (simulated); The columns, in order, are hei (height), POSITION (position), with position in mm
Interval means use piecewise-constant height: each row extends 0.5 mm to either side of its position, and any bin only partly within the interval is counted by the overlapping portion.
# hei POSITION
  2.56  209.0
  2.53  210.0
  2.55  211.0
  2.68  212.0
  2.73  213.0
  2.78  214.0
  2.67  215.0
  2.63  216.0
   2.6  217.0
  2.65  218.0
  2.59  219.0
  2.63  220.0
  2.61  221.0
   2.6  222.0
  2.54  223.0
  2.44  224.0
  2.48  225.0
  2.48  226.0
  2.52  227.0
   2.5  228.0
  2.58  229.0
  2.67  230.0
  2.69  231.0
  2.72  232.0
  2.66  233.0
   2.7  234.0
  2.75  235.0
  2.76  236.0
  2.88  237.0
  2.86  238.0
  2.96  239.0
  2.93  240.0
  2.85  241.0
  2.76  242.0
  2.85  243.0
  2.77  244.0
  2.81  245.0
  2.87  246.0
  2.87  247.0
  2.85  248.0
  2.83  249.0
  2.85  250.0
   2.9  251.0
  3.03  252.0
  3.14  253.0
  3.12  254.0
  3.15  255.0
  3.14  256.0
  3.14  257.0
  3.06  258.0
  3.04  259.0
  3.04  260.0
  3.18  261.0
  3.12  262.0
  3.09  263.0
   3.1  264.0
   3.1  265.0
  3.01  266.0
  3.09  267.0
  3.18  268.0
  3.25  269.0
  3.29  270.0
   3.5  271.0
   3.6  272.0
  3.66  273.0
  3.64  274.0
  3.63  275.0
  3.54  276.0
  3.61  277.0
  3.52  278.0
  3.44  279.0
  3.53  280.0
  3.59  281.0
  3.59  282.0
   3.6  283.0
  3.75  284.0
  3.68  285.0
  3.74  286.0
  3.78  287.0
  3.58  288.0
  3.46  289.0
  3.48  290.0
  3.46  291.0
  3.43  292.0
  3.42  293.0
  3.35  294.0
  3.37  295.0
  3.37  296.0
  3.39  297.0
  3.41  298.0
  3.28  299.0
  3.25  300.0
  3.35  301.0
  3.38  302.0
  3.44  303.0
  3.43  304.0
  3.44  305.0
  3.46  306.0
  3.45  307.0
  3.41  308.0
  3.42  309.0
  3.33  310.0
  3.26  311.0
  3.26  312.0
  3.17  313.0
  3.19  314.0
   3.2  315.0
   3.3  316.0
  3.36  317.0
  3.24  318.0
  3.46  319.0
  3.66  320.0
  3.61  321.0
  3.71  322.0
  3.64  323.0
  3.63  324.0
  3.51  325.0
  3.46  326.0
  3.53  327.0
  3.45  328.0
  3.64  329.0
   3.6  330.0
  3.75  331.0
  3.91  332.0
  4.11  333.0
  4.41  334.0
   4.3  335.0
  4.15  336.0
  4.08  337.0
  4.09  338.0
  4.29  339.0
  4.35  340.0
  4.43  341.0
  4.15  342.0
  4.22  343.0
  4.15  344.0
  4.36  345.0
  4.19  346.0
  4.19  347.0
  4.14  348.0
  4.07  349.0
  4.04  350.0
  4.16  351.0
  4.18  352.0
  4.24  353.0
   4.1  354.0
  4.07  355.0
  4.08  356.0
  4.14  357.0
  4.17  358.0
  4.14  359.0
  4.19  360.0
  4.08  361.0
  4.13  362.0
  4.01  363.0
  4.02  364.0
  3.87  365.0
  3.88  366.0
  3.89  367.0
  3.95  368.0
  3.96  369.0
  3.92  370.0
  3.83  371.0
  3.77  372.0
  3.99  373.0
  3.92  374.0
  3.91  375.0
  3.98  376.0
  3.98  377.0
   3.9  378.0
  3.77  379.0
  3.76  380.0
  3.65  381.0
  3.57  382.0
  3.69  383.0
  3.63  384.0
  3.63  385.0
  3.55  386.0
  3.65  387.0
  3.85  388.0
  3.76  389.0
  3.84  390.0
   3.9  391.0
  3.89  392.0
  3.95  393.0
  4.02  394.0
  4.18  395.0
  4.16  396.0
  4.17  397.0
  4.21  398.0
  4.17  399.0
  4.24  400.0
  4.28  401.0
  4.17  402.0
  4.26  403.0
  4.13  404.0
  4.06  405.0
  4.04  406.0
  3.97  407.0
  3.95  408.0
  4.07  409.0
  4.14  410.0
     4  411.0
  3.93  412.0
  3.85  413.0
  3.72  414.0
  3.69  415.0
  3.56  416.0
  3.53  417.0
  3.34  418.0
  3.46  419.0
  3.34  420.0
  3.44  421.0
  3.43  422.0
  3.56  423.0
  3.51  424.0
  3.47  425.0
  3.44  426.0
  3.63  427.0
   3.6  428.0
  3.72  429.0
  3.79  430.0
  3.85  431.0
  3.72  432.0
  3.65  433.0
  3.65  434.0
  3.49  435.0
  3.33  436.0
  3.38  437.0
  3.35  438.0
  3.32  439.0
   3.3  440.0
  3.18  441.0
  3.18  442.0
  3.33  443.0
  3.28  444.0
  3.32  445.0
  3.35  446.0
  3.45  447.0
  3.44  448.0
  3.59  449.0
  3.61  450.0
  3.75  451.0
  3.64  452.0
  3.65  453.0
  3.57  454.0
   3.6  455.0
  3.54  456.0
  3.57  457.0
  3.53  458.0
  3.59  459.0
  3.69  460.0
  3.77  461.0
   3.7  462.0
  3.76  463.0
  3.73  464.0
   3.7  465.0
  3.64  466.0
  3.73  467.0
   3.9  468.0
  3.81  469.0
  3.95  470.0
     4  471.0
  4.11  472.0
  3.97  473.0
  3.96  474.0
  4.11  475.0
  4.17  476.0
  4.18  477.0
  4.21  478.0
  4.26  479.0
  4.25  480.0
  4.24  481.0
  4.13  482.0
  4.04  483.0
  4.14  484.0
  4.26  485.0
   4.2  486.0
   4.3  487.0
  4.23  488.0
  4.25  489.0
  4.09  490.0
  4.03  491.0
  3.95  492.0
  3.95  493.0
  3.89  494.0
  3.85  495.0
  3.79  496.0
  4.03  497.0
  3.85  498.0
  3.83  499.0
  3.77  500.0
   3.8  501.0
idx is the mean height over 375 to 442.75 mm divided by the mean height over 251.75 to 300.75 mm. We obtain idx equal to 1.11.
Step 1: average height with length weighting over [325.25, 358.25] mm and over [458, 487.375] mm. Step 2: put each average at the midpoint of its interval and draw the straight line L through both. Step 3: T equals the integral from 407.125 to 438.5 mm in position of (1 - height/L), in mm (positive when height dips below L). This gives 2.9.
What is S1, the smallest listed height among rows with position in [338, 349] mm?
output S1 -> 4.07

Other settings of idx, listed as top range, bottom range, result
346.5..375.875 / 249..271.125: 1.30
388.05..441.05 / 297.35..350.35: 1.02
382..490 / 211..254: 1.39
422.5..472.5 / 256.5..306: 1.06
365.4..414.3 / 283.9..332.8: 1.13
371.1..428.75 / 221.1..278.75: 1.28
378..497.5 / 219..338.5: 1.17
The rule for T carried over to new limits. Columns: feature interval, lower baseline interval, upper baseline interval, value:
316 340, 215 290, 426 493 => -3.3 mm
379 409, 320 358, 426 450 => -1.9 mm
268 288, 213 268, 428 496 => -3.9 mm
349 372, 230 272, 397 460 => -4.3 mm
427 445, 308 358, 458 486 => 2.1 mm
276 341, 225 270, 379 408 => -4.7 mm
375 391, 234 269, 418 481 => -1.6 mm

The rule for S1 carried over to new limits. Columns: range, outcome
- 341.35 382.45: 3.57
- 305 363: 3.17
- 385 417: 3.53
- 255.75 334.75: 3.01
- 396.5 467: 3.18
